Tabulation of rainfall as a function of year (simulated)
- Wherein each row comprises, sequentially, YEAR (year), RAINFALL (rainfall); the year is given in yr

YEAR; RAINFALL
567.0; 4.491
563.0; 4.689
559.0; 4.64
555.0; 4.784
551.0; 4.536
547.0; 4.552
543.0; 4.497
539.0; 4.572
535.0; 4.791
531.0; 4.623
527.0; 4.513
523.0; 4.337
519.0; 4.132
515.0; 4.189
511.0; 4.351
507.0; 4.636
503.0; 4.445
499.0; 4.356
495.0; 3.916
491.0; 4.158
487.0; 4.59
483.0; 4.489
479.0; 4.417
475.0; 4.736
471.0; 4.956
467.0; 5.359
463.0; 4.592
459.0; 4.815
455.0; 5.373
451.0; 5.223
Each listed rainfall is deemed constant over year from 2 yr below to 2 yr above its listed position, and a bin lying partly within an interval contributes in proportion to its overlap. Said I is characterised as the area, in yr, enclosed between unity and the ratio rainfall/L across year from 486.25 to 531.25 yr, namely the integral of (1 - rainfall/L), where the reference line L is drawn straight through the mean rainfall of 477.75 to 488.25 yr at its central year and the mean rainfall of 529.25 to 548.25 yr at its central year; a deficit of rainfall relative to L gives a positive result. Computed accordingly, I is 2.10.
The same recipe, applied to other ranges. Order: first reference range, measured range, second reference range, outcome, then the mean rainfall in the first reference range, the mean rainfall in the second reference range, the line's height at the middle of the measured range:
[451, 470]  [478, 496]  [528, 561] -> 2.1 yr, 5.05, 4.62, 4.91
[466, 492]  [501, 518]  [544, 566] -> 1.0 yr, 4.67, 4.63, 4.65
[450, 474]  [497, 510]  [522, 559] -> 0.9 yr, 5.03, 4.59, 4.8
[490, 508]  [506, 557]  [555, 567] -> -0.2 yr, 4.29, 4.66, 4.48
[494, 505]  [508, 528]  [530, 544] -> 0.6 yr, 4.27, 4.63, 4.45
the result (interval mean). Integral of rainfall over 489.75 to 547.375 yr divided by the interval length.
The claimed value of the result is 4.4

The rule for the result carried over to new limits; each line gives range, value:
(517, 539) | 4.49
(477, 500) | 4.32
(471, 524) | 4.39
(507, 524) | 4.29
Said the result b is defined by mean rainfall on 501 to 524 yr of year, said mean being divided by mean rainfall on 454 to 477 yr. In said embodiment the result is 0.88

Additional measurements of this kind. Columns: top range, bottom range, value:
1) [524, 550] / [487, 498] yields 1.10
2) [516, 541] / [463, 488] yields 0.94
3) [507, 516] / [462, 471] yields 0.87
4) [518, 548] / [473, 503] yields 1.03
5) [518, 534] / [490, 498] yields 1.09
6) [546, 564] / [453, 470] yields 0.92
